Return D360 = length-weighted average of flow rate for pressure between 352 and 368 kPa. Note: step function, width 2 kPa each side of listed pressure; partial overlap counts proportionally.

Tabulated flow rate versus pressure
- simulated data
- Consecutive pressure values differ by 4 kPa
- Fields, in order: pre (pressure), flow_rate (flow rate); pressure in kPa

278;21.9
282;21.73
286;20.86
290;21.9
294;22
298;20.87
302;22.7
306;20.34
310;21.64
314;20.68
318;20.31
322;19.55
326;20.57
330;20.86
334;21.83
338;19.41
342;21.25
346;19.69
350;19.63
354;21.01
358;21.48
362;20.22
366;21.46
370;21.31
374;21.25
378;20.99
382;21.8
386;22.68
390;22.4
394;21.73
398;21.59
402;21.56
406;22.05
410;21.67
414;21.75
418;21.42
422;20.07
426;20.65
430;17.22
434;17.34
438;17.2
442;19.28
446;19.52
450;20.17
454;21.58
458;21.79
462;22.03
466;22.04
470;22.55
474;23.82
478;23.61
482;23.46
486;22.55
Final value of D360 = 21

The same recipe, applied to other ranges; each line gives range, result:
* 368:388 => 21.6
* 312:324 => 20.2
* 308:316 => 21.2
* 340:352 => 20.2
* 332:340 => 20.6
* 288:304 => 21.9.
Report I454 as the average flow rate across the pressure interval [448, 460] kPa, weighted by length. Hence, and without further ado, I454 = 21.2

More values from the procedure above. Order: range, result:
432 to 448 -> 18.3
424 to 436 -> 18.4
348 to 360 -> 20.7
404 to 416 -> 21.8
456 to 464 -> 21.9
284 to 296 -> 21.6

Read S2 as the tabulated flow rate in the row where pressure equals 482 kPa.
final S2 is 23.46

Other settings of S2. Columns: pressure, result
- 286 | 20.86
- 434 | 17.34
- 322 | 19.55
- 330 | 20.86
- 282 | 21.73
